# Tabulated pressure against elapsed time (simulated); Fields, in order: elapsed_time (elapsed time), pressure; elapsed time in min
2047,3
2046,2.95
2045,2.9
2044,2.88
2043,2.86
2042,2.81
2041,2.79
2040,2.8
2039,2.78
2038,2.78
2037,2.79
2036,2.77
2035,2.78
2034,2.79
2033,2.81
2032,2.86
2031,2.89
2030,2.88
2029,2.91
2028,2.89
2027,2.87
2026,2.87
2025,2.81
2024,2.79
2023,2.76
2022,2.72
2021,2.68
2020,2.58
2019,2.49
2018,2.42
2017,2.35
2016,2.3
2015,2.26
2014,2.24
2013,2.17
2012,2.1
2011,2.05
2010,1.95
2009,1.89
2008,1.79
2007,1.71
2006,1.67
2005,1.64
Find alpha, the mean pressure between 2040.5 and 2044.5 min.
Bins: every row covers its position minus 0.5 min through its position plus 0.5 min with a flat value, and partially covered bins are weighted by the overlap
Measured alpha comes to 2.83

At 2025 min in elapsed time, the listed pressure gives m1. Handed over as 2.81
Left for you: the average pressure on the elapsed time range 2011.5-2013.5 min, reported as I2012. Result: 2.13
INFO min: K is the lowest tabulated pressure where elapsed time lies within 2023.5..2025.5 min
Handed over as 2.79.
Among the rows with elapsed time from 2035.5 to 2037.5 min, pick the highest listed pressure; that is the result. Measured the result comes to 2.79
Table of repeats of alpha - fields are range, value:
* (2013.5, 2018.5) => 2.31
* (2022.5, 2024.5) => 2.77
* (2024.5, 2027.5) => 2.85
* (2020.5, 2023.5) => 2.72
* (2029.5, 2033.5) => 2.86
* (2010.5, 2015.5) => 2.16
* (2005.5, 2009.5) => 1.76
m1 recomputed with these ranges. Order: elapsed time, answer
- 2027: 2.87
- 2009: 1.89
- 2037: 2.79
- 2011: 2.05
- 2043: 2.86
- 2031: 2.89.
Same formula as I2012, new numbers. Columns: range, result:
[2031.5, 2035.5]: 2.81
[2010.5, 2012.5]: 2.08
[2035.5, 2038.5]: 2.78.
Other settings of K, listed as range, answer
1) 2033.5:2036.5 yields 2.77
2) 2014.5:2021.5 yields 2.26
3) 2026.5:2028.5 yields 2.87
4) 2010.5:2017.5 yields 2.05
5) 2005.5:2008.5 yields 1.67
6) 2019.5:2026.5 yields 2.58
